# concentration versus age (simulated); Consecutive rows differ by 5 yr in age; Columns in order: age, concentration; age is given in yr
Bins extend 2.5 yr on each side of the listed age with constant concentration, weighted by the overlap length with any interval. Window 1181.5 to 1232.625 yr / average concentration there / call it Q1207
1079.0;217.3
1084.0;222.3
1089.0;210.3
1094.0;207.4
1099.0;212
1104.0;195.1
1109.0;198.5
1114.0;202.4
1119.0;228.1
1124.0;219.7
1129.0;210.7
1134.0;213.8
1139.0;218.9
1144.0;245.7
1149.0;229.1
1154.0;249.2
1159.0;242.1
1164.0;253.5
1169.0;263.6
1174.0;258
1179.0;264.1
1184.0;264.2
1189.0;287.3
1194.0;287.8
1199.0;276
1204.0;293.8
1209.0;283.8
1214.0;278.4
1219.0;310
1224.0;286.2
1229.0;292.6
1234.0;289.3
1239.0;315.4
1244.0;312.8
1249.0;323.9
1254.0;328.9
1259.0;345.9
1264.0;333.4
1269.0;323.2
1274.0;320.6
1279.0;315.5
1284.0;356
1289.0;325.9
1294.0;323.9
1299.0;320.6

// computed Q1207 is 286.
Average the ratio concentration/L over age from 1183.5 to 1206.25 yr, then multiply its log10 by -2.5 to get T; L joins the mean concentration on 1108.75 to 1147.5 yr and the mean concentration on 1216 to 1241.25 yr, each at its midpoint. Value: -0.05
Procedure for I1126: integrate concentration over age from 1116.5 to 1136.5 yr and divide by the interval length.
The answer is 218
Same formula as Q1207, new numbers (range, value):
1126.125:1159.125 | 229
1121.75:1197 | 247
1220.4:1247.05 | 300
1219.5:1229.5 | 293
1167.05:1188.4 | 265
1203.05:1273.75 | 309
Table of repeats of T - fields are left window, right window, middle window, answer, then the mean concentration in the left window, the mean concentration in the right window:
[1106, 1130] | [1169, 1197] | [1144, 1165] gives 0.01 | 212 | 272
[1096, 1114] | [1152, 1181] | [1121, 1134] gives 0.03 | 202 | 255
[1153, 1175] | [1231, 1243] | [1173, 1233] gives -0.01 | 253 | 303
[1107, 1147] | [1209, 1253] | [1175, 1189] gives -0.02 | 218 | 301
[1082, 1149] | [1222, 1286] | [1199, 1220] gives -0.01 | 215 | 319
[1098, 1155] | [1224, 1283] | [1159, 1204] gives -0.03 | 218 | 318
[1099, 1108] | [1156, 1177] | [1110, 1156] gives 0.01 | 200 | 254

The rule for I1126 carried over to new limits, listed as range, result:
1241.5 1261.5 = 328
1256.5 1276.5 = 331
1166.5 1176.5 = 261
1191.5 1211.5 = 285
